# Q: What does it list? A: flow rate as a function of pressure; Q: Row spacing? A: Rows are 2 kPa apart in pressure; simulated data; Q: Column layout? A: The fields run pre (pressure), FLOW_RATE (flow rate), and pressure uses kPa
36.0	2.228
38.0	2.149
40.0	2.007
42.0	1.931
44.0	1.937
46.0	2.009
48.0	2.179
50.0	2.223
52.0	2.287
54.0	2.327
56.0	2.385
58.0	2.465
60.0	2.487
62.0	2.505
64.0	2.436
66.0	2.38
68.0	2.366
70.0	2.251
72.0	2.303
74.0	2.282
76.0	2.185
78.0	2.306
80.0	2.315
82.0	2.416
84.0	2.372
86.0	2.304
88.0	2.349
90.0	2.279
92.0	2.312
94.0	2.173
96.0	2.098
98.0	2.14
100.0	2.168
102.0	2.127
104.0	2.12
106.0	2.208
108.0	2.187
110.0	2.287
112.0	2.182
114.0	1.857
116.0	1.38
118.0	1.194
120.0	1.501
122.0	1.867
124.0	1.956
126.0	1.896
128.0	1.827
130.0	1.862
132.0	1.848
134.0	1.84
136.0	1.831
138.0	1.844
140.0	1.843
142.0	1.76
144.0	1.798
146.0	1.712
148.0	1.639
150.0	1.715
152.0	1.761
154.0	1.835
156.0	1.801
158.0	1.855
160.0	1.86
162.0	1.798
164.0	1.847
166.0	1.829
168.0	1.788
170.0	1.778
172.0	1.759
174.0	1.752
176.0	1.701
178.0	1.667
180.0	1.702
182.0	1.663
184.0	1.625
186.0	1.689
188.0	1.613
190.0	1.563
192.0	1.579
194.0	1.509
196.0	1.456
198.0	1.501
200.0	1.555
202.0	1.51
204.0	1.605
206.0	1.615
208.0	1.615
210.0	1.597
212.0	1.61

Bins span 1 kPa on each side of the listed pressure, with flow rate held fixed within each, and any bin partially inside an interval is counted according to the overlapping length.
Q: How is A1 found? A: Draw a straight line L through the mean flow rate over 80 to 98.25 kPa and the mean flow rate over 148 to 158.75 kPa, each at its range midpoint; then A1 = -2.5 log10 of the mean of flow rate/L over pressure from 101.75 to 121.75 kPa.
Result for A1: 0.116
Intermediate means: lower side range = 2.28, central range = 1.89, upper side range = 1.78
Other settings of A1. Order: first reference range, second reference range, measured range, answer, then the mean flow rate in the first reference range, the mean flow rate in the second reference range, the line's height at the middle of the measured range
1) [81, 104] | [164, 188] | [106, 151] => 0.11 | 2.24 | 1.72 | 2.02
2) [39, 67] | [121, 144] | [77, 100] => -0.10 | 2.25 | 1.85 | 2.07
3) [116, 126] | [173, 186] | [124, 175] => -0.09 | 1.63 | 1.69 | 1.66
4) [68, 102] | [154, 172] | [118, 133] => 0.14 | 2.26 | 1.82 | 2.03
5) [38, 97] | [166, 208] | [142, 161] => 0.03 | 2.27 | 1.64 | 1.82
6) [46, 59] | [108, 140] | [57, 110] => -0.10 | 2.29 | 1.82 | 2.09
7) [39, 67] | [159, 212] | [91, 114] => -0.07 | 2.25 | 1.66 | 2.03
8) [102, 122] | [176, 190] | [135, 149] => 0.01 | 1.89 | 1.66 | 1.79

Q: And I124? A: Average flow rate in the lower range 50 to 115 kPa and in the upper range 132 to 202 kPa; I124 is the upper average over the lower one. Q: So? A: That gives 0.76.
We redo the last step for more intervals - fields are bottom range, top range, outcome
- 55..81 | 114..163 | 0.75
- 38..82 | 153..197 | 0.76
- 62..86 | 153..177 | 0.77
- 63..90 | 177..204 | 0.68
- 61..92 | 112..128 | 0.73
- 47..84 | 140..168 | 0.76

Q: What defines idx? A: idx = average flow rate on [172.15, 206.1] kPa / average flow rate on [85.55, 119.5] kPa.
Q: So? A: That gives 0.8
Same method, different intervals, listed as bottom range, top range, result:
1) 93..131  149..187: 0.90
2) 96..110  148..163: 0.83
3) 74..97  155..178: 0.78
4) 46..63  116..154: 0.75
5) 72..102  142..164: 0.79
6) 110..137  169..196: 0.92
